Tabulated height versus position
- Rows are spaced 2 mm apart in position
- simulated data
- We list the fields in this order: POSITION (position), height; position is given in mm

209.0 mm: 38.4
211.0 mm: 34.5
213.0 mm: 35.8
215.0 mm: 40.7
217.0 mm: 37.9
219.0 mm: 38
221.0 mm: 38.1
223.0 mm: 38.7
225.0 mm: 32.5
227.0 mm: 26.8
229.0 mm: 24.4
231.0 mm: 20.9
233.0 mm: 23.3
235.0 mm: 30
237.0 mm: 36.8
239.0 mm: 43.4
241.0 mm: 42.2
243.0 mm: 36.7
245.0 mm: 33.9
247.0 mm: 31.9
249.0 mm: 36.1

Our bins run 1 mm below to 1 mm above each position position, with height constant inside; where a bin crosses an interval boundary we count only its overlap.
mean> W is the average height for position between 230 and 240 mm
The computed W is 30.9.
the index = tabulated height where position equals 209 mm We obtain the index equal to 38.4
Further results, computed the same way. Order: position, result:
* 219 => 38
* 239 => 43.4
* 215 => 40.7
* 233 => 23.3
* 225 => 32.5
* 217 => 37.9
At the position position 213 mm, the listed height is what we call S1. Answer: 35.8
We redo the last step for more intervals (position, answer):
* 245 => 33.9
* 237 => 36.8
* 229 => 24.4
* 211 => 34.5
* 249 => 36.1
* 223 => 38.7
